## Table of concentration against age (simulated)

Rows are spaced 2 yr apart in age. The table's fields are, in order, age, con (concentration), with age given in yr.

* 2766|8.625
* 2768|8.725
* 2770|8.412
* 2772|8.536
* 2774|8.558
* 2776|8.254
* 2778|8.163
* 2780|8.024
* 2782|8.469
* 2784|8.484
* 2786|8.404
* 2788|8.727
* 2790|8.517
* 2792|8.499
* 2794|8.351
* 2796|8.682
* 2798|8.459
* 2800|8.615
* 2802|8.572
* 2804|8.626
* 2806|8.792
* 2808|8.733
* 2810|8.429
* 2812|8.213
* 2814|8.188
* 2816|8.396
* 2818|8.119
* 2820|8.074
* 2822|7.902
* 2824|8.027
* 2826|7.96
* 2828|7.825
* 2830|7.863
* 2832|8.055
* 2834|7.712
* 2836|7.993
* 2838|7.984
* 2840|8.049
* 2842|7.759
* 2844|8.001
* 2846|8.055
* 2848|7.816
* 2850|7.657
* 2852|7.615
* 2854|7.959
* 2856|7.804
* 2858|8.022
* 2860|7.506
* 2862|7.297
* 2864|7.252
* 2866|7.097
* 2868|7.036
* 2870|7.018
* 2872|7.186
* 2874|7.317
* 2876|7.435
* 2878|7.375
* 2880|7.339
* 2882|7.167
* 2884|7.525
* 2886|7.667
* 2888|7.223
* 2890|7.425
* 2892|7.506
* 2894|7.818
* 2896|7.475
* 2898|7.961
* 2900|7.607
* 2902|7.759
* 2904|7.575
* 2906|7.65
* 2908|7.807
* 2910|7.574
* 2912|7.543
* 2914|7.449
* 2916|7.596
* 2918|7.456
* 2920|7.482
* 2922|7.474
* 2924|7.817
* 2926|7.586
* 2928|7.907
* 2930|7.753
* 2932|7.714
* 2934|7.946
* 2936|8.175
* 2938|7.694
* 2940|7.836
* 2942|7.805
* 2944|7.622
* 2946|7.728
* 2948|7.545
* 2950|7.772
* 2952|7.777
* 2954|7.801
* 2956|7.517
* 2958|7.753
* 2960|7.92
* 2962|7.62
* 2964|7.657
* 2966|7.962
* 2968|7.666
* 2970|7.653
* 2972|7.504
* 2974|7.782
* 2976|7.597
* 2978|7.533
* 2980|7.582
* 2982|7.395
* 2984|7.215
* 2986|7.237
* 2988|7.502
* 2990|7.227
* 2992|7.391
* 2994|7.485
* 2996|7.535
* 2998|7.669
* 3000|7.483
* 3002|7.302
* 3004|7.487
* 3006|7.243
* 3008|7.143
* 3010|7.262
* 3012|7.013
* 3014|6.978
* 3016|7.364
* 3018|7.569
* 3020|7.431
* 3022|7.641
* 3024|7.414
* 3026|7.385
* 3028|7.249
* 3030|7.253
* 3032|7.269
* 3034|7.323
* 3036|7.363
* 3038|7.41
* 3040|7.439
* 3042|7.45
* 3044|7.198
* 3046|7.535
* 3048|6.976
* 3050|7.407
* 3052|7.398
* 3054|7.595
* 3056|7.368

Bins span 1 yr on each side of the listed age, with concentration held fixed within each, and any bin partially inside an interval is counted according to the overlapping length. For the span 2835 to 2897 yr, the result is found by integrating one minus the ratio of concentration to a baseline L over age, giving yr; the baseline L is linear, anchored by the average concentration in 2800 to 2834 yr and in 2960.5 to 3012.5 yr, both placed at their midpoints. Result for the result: 3.5 yr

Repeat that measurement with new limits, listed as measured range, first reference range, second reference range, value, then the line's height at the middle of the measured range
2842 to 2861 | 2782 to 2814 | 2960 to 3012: 0.9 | 8.23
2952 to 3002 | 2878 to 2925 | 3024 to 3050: -0.9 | 7.43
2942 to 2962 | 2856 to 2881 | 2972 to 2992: -0.8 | 7.42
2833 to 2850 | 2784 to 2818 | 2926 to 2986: 0.8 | 8.29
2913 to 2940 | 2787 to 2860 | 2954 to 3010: 0.1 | 7.74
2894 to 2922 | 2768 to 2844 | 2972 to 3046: 0.8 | 7.83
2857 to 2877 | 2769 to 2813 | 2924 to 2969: 2.0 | 8.13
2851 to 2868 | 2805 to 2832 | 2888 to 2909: 0.8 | 7.91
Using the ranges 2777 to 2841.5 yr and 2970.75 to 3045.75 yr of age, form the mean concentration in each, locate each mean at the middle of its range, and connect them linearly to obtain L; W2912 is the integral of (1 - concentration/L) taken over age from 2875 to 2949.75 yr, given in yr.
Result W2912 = 1.8 yr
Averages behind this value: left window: 8.27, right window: 7.39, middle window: 7.62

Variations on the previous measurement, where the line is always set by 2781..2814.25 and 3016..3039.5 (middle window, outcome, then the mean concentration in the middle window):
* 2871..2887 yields 1.47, 7.38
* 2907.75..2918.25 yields 0.52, 7.56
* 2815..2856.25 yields 1.98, 7.94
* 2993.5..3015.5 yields 0.53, 7.32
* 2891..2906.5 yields 0.69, 7.67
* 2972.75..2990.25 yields 0.36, 7.46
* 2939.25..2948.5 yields 0.11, 7.71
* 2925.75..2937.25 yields 0.01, 7.86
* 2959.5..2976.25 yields -0.04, 7.71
